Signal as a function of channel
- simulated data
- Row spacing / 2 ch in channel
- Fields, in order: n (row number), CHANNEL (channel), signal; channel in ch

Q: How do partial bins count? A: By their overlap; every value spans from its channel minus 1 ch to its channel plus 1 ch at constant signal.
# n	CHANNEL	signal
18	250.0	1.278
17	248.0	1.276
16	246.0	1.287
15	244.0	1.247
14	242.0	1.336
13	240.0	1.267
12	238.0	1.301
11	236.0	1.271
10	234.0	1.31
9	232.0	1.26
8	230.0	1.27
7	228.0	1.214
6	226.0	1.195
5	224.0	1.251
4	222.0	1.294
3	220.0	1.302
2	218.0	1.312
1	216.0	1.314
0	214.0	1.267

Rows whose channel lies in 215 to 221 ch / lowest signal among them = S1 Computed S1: 1.302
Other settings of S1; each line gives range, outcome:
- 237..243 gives 1.267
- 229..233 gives 1.26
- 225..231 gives 1.195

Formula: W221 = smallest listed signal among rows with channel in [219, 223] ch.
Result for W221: 1.294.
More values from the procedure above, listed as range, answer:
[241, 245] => 1.247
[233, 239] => 1.271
